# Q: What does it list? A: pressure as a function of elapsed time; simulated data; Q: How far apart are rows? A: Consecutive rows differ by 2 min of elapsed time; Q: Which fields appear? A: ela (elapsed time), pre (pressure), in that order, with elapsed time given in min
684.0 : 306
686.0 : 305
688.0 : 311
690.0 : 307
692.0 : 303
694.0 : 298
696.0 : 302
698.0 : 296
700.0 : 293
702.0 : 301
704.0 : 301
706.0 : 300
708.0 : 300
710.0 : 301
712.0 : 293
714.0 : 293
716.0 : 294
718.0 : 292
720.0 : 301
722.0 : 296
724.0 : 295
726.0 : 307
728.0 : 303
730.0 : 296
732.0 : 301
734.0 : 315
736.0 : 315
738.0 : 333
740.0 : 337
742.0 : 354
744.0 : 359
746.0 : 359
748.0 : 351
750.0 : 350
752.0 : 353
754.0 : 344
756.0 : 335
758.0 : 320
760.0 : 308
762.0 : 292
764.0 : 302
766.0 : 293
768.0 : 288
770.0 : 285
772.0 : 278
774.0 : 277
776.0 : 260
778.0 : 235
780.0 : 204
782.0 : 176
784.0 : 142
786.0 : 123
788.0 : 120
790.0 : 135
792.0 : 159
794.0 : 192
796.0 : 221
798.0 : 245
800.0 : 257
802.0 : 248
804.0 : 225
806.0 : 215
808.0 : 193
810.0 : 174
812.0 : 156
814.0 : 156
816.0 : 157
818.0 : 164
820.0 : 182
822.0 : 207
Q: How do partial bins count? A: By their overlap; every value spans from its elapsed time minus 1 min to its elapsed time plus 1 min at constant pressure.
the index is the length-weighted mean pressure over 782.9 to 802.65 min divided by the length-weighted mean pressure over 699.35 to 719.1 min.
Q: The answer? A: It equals 0.62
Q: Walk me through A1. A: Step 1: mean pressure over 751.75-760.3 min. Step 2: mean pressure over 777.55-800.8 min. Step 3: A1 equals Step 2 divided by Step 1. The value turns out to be 0.55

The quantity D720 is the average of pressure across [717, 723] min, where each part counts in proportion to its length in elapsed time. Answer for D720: 296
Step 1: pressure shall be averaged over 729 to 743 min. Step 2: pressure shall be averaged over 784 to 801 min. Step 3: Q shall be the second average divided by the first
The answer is 0.6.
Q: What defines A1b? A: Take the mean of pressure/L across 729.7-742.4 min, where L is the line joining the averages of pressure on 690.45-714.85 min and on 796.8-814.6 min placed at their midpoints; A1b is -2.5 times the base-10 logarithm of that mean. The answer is -0.19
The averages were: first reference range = 299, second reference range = 209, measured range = 321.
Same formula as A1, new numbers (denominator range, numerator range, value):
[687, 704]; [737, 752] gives 1.16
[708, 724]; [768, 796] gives 0.69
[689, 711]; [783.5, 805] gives 0.63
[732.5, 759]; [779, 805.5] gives 0.56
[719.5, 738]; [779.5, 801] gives 0.59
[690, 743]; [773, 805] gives 0.66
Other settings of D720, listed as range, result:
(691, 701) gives 298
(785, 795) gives 146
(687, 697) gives 304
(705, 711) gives 300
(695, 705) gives 299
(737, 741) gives 335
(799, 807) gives 236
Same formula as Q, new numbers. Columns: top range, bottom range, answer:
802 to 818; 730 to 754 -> 0.55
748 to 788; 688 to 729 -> 0.90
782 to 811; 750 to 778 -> 0.63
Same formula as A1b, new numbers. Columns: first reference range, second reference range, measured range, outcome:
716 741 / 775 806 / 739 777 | -0.24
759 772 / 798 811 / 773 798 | 0.33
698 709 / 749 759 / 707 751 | 0.02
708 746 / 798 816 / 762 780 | -0.09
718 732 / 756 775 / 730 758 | -0.13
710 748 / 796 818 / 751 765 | -0.18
